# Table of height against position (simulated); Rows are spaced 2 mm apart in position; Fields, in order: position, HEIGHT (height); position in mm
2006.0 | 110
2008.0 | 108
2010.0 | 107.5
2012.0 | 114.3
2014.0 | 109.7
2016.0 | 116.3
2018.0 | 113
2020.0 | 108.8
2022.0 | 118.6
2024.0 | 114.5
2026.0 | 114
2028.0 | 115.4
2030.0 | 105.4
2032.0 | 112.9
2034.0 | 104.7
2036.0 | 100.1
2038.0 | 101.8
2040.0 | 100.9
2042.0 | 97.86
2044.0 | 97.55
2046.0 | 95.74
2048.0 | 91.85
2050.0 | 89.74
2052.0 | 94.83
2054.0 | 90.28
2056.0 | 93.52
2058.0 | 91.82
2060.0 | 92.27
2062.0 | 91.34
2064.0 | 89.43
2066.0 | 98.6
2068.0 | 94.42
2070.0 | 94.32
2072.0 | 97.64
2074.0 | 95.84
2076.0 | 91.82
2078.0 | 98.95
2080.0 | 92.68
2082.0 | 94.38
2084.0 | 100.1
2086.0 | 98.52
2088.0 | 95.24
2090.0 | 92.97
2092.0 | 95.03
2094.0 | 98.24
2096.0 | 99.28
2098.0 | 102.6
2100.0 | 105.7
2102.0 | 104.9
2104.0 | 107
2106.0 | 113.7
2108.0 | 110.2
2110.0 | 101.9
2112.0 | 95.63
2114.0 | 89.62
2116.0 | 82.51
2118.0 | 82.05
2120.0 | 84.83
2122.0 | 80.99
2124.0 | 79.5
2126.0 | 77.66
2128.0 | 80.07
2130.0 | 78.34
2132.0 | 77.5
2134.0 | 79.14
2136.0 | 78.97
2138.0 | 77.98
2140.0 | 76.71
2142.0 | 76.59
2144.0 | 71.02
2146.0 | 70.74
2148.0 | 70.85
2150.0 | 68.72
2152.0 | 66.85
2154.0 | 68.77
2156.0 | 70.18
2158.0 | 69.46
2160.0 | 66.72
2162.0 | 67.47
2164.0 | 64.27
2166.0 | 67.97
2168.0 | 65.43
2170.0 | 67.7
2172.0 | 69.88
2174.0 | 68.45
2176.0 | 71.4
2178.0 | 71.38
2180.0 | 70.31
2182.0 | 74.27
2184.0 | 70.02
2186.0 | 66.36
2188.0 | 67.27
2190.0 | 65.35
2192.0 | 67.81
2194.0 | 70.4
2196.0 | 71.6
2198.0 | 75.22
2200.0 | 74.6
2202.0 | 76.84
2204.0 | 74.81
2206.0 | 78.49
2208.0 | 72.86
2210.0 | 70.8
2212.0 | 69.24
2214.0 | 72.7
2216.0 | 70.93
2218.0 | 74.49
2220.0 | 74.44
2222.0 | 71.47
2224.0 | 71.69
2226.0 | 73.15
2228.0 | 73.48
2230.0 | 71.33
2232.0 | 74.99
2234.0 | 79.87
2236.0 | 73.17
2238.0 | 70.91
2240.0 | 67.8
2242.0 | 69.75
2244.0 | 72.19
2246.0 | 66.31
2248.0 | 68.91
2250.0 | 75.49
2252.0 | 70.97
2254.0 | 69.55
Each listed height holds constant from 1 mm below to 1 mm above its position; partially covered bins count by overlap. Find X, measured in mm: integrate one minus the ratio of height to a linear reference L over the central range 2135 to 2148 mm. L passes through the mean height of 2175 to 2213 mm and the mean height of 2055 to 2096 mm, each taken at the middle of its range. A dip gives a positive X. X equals 1.1 mm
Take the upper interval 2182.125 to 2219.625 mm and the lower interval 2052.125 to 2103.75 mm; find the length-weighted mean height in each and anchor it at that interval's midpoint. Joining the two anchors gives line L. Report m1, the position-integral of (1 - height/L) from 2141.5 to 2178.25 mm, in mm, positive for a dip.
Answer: 5.0 mm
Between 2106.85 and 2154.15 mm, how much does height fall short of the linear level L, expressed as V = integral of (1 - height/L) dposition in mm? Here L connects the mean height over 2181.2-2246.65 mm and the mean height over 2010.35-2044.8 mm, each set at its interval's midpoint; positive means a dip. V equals 4.3 mm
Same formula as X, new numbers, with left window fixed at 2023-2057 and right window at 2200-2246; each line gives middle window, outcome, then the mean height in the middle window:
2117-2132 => 1.3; 80.3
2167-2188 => 2.8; 69.4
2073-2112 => -2.9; 99.8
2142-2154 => 2.0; 70.1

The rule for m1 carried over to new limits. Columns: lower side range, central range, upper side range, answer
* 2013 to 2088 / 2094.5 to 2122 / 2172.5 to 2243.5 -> -2.4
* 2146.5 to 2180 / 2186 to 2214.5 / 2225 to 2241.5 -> -0.4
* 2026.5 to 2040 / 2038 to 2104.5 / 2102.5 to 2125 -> 2.7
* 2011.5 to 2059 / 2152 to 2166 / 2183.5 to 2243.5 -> 2.4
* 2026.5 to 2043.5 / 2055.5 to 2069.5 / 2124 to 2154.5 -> 0.6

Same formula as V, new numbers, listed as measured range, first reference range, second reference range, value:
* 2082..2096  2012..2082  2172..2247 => -0.5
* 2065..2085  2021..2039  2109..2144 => 0.2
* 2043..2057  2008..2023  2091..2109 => 2.0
